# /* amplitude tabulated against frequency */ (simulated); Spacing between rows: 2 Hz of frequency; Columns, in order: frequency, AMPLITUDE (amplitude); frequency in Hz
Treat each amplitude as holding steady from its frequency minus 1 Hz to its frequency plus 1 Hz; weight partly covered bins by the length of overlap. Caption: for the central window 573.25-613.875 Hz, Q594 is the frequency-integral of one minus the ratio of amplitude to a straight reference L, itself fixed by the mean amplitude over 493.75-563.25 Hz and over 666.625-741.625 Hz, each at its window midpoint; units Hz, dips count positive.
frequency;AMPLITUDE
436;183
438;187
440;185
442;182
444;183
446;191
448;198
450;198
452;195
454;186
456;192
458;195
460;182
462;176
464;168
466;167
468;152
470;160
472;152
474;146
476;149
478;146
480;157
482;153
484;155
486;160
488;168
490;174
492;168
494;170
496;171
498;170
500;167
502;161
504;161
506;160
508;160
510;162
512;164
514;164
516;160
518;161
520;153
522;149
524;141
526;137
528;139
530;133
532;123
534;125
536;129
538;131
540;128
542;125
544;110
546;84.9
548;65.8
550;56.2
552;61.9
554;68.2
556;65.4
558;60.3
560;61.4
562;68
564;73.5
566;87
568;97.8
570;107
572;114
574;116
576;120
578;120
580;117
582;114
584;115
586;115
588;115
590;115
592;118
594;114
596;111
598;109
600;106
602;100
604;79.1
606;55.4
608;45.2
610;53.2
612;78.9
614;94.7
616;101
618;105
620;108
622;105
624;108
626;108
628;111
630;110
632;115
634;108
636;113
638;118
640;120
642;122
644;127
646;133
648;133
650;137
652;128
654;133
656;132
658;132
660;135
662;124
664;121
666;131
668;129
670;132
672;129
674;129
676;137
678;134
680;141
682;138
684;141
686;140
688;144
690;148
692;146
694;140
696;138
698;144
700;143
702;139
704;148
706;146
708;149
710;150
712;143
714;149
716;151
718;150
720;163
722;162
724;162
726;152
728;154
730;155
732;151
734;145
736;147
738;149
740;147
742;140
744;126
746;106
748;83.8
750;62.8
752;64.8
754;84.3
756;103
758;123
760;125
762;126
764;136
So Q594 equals 9.9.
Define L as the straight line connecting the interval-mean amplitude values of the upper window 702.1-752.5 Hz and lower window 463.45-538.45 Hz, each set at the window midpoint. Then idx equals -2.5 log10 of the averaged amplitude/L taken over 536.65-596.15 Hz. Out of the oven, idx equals 0.46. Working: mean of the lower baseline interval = 154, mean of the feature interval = 98.5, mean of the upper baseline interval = 139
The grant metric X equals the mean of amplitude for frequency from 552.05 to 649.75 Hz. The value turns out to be 101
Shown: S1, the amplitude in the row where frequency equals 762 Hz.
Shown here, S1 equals 126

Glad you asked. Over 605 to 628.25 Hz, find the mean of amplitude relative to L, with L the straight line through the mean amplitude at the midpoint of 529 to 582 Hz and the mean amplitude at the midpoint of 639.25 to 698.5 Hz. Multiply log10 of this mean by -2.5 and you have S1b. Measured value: 0.31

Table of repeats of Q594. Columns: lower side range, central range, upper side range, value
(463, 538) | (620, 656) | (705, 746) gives 7.51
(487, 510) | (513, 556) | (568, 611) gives 6.91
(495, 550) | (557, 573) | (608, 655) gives 5.58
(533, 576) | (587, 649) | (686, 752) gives 3.82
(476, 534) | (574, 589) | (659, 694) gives 3.09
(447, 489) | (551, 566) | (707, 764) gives 8.60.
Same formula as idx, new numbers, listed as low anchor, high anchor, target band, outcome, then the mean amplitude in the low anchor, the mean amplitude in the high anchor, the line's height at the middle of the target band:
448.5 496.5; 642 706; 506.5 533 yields 0.077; 169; 136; 161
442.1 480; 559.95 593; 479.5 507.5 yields -0.064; 174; 106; 155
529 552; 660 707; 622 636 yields 0.151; 108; 137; 126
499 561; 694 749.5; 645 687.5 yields 0.040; 125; 143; 138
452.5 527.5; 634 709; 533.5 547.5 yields 0.305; 163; 134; 155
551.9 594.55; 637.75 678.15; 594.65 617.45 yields 0.270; 98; 129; 110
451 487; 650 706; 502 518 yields -0.008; 166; 136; 160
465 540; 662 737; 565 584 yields 0.331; 154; 144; 150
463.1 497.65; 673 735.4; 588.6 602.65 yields 0.349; 160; 146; 153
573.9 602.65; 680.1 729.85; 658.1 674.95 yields 0.061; 114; 148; 136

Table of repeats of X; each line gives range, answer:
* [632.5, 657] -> 125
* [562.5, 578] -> 102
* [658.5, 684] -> 132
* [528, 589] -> 101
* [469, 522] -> 160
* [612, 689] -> 123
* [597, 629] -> 91.7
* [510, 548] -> 135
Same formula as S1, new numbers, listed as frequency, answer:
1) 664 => 121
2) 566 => 87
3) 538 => 131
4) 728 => 154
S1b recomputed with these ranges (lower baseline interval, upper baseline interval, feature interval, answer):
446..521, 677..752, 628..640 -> 0.30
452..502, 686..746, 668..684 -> 0.12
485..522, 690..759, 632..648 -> 0.21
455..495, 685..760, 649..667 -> 0.11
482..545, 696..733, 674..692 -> 0.08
